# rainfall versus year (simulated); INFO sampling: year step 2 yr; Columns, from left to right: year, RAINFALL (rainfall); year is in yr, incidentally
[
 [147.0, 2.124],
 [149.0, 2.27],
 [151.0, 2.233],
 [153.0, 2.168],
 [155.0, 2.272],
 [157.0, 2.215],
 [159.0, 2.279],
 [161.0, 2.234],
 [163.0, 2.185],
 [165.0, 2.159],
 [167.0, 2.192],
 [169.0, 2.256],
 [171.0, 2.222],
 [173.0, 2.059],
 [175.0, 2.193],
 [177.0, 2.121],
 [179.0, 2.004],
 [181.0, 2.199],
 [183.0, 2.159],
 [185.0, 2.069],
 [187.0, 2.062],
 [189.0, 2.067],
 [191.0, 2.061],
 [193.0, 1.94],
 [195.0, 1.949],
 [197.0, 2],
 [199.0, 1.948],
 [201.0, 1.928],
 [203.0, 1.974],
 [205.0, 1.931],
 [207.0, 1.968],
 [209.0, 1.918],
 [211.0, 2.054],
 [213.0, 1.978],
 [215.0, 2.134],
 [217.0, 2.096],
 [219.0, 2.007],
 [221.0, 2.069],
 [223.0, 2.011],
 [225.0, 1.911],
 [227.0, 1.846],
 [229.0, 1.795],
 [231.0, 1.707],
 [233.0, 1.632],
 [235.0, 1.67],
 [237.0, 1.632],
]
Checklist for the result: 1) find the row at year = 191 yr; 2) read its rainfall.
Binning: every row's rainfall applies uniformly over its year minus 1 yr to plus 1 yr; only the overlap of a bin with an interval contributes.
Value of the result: 2.061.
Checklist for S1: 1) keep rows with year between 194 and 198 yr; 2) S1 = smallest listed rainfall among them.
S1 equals 1.949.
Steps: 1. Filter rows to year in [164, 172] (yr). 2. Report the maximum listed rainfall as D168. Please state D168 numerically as 2.256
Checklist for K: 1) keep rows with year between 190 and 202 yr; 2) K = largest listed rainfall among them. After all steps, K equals 2.061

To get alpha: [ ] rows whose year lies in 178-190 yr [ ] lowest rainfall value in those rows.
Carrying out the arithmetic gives 2.004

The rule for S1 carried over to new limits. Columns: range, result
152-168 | 2.159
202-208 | 1.931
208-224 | 1.918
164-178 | 2.059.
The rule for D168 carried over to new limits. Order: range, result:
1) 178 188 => 2.199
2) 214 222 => 2.134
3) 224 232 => 1.911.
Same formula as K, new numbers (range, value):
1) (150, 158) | 2.272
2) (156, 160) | 2.279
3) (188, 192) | 2.067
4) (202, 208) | 1.974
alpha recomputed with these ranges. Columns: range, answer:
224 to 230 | 1.795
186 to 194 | 1.94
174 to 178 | 2.121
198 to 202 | 1.928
